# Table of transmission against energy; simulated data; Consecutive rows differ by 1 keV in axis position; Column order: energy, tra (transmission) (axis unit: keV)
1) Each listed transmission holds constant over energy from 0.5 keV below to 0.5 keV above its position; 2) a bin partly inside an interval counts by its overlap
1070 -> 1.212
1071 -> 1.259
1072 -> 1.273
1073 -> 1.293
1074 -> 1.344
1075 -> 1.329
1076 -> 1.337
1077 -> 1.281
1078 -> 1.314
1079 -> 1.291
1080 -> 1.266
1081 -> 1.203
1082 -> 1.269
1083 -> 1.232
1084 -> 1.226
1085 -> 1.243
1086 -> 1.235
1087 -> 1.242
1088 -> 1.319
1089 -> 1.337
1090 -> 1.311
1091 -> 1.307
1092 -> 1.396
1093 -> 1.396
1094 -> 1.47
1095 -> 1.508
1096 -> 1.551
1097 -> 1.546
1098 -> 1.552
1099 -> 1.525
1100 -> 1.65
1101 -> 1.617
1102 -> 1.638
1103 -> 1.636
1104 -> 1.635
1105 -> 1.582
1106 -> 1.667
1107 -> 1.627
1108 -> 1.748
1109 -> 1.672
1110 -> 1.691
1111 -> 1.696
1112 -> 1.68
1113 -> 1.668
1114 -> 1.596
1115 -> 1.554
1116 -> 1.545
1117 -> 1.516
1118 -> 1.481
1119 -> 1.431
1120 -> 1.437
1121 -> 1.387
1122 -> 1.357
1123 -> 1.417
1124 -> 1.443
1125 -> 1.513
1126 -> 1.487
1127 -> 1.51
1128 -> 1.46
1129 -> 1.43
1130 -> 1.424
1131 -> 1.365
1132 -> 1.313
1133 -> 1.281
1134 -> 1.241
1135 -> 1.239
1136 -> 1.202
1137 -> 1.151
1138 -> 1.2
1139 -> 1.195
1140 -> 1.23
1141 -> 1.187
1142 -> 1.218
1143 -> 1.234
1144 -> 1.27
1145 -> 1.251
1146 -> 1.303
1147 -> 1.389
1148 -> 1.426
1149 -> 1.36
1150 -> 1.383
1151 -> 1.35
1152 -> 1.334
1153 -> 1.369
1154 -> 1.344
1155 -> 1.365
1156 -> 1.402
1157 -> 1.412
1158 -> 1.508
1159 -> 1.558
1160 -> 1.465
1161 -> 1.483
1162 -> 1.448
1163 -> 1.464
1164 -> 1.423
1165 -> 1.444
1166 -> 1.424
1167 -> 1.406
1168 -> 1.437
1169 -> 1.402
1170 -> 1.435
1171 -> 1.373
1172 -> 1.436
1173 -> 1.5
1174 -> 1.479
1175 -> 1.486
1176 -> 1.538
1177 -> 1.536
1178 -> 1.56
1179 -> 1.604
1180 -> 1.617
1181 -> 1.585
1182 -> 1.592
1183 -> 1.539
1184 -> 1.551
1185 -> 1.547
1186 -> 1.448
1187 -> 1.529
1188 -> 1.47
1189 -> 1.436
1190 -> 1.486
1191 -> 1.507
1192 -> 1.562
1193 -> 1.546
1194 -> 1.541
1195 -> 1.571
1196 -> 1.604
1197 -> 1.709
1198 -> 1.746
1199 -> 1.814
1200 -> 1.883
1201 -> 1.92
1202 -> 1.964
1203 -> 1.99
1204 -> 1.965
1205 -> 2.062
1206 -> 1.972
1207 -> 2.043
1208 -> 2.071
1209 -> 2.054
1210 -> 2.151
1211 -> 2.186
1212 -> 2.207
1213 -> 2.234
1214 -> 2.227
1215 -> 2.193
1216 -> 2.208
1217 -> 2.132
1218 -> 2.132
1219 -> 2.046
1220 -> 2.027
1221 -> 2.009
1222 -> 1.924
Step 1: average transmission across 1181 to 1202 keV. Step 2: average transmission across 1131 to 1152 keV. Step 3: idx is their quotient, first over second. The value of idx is 1.26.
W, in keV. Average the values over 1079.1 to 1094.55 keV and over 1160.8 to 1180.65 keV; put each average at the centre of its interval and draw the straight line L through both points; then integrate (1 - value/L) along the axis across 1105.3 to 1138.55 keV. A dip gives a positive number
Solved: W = -2.4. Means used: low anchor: 1.3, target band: 1.47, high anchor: 1.48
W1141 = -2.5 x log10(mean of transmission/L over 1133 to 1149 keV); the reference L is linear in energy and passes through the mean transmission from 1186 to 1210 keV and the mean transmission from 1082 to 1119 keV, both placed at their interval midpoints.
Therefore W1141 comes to 0.27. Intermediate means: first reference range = 1.5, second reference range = 1.76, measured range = 1.25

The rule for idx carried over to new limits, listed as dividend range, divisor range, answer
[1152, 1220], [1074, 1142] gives 1.18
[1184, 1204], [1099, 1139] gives 1.11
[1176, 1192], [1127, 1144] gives 1.20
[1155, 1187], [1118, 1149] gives 1.11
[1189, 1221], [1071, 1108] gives 1.36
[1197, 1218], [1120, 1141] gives 1.53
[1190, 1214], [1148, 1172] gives 1.33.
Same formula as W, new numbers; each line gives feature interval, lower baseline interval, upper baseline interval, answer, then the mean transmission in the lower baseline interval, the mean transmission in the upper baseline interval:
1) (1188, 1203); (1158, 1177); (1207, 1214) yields 1.92 keV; 1.46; 2.15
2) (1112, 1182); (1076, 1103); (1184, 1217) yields 8.83 keV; 1.39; 1.84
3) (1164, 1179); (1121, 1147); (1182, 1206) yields 0.75 keV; 1.32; 1.67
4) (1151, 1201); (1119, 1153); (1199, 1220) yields 6.42 keV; 1.33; 2.07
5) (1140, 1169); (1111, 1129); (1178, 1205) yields 3.61 keV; 1.5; 1.65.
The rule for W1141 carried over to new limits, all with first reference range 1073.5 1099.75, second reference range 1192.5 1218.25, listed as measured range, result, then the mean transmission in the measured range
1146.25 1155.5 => 0.23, 1.37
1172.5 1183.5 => 0.18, 1.55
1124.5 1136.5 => 0.15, 1.37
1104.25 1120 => -0.09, 1.61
